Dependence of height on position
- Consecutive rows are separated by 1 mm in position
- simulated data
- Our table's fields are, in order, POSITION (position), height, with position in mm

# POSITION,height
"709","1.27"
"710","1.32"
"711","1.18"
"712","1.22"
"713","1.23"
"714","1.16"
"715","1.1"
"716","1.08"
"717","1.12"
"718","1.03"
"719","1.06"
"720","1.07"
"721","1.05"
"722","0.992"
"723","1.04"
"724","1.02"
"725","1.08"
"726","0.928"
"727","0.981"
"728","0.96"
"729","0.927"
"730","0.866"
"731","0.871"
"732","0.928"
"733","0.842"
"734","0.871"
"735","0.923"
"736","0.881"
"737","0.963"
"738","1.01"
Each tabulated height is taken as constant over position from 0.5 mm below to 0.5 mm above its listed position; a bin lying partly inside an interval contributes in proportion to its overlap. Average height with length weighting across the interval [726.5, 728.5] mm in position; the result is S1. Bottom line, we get 0.97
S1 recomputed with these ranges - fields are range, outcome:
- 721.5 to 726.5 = 1.01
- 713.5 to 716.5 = 1.11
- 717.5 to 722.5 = 1.04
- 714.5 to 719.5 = 1.08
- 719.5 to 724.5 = 1.03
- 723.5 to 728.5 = 0.994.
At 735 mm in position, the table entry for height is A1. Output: 0.923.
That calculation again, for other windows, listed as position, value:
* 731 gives 0.871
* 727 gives 0.981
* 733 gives 0.842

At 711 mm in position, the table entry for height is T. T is 1.18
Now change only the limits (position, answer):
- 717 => 1.12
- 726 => 0.928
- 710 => 1.32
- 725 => 1.08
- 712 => 1.22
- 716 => 1.08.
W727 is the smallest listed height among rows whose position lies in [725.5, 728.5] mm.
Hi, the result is 0.928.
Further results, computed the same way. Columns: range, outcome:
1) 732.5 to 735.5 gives 0.842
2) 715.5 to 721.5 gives 1.03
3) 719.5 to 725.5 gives 0.992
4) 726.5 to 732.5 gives 0.866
